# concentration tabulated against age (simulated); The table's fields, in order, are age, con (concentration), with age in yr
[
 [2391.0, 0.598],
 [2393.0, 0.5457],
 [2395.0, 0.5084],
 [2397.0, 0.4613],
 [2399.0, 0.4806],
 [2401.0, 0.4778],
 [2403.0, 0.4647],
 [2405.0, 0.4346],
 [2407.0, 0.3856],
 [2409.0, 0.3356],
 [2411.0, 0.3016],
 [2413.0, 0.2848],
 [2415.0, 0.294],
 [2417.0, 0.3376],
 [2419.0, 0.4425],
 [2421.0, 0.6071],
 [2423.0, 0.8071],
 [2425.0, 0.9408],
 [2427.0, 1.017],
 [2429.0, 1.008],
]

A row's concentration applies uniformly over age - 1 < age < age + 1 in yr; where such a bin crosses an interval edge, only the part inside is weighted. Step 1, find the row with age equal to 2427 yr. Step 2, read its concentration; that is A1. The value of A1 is 1.017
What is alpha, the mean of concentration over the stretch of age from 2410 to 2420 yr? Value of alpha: 0.332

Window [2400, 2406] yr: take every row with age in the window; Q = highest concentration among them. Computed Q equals 0.4778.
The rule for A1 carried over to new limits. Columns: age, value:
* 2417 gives 0.3376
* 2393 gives 0.5457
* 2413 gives 0.2848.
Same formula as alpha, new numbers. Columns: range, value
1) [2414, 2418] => 0.316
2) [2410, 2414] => 0.293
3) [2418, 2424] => 0.619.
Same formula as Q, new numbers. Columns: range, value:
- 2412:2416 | 0.294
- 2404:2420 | 0.4425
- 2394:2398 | 0.5084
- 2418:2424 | 0.8071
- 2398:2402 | 0.4806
